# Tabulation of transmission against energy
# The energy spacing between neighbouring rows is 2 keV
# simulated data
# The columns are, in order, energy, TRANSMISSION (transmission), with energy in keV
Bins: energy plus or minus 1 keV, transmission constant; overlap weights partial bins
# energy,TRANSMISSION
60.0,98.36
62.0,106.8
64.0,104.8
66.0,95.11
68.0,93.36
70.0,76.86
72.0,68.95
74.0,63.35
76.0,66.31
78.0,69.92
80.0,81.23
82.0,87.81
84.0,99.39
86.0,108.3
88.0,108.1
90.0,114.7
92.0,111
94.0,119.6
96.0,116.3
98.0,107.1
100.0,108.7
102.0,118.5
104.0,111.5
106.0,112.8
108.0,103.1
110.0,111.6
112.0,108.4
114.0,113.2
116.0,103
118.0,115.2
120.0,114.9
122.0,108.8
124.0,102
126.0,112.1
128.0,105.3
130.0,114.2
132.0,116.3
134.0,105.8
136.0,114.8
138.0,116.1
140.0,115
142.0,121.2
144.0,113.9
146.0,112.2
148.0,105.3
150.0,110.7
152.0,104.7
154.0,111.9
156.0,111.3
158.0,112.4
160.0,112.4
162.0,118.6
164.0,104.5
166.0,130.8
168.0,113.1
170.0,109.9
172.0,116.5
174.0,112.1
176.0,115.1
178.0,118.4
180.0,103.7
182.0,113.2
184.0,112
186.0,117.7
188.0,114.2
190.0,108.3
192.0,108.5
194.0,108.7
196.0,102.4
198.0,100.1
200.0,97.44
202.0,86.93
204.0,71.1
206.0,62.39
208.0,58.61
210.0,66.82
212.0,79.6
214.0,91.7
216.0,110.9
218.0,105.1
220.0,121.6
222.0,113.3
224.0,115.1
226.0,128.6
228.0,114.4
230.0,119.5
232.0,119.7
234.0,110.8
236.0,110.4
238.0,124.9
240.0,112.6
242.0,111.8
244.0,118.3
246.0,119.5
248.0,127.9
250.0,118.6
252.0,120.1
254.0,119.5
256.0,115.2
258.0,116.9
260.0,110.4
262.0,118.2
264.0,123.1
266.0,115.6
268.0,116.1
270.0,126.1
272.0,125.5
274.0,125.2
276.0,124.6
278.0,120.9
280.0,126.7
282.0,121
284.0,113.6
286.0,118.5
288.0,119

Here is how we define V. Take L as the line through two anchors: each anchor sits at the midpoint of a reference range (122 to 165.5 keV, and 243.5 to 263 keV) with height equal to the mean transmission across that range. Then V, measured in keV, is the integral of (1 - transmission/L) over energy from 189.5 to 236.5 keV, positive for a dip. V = 6.4 keV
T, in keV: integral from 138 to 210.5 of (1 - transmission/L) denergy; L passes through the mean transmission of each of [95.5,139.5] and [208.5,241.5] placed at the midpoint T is 2.4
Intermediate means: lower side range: 111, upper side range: 108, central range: 106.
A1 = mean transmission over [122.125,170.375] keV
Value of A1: 112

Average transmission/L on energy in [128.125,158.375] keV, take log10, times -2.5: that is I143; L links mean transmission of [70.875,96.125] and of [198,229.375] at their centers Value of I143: -0.19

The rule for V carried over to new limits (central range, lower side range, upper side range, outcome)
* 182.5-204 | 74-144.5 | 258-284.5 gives 1.8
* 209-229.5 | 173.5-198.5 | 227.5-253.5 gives 1.8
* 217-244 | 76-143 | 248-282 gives 0.4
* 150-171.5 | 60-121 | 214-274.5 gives -0.9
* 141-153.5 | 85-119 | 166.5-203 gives -0.1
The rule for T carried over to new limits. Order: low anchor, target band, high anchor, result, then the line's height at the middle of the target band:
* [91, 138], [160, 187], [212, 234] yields -0.59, 112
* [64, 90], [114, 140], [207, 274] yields -4.48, 94.7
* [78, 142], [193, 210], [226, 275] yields 4.47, 115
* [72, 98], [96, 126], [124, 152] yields -2.05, 103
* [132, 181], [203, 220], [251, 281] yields 4.89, 117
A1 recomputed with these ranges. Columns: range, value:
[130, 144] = 115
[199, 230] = 95.7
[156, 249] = 108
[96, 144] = 111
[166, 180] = 115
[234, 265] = 118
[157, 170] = 115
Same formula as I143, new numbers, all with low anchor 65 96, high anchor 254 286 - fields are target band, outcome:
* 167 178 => -0.08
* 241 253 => -0.03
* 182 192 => -0.05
